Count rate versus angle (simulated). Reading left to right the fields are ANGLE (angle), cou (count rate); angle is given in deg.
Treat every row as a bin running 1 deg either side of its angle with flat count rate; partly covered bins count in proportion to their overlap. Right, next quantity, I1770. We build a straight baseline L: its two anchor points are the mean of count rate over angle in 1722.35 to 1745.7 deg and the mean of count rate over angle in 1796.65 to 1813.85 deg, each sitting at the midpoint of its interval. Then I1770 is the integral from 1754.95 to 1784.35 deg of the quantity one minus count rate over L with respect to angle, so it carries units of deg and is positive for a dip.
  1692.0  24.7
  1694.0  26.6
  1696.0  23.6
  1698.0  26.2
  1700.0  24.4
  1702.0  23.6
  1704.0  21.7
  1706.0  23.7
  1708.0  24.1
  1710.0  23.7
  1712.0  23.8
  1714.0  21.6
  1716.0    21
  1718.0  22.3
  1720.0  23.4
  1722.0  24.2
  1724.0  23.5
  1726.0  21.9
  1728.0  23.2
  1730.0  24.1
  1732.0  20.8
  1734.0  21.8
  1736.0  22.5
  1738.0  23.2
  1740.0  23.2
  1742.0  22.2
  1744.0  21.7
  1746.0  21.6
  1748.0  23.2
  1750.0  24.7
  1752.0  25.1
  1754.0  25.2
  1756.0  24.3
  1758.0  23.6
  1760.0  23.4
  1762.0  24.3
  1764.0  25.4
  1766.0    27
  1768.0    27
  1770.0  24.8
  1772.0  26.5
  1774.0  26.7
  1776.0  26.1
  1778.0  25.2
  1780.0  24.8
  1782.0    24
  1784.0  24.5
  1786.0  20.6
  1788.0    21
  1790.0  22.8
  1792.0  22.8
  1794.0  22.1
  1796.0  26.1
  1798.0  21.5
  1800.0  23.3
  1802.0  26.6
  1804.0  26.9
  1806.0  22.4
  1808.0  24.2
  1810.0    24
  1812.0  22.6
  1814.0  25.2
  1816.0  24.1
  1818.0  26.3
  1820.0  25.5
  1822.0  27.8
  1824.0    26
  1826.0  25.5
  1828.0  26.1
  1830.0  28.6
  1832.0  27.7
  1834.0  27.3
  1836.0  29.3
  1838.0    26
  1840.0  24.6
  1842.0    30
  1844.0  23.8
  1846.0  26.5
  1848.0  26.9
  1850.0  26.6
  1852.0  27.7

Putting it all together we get -2.4 deg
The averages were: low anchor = 22.6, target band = 25.2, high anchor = 24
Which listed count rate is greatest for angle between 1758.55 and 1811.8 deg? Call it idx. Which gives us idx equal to 27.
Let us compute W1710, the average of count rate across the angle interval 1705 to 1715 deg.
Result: 23.4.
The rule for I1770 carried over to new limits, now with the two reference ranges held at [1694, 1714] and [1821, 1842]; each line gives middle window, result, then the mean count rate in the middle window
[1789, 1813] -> 2.3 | 23.8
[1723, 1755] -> 2.3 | 23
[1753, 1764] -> 0.4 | 24.3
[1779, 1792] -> 1.5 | 22.9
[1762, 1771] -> -0.1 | 25.9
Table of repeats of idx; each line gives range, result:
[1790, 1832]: 28.6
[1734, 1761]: 25.2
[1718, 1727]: 24.2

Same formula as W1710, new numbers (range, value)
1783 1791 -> 22.2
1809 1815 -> 23.9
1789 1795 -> 22.6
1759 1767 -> 25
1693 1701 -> 25.2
